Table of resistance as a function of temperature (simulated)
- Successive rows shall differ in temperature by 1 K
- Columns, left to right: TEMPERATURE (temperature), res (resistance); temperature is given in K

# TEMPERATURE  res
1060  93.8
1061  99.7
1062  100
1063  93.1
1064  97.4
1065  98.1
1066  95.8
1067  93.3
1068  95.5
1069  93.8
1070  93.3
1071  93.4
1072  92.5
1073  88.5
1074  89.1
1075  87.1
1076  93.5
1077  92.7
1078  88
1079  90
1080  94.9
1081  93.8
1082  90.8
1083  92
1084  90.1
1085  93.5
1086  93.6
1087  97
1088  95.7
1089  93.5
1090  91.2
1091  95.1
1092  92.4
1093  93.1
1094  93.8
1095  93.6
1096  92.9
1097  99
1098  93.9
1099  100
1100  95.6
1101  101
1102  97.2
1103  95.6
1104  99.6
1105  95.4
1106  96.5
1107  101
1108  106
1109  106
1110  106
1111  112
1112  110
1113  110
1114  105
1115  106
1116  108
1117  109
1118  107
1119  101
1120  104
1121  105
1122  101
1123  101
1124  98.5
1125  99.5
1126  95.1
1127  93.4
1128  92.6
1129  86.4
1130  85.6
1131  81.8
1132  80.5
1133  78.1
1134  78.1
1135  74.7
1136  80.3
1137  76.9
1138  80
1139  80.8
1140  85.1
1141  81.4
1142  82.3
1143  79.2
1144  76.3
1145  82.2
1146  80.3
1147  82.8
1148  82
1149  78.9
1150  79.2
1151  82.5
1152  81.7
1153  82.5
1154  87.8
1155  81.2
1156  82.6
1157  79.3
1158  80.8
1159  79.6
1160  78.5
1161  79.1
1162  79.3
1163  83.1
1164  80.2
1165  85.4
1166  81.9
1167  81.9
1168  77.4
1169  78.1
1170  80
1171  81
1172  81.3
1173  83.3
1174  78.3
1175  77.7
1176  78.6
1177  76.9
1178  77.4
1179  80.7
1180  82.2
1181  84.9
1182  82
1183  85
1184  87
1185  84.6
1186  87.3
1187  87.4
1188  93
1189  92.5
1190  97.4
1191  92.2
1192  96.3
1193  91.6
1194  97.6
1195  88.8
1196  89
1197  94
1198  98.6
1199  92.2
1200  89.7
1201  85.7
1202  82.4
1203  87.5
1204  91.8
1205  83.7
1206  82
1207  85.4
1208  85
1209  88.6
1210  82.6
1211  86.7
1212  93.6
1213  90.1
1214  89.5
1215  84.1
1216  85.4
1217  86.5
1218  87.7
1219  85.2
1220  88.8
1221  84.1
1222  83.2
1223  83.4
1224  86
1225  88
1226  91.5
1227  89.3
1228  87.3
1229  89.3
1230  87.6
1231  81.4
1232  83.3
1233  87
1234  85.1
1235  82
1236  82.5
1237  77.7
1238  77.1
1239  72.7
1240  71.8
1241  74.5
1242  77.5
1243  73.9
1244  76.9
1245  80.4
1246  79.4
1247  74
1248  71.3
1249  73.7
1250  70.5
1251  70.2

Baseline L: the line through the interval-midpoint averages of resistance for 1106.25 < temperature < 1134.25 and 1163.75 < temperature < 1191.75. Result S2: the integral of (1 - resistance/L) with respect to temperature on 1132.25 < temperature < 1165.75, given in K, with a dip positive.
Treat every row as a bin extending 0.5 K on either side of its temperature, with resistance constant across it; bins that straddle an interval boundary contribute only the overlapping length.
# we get 3.9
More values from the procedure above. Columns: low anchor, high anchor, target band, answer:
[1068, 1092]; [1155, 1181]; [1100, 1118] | -3.1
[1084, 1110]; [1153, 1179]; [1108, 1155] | -1.1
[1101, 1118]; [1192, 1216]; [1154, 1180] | 4.0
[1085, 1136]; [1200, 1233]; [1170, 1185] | 1.5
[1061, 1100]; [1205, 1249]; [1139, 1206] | 2.2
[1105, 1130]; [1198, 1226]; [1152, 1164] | 1.8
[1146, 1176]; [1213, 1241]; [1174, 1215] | -2.3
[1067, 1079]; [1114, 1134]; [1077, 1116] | -1.5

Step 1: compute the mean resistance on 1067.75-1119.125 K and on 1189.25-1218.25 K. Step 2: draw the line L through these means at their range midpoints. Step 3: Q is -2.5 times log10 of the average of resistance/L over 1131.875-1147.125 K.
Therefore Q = 0.17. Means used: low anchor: 97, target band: 79.9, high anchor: 89.2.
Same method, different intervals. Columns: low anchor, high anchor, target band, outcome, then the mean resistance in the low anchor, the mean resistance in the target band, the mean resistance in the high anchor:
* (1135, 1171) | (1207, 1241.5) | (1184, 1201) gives -0.11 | 80.8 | 91.7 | 84.7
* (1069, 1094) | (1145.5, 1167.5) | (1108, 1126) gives -0.20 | 92.3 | 105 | 81.4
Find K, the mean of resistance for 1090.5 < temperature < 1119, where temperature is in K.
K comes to 101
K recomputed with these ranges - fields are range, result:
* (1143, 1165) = 81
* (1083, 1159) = 91.9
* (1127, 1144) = 81.7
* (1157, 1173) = 80.6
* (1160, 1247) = 84.6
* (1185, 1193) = 91.8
